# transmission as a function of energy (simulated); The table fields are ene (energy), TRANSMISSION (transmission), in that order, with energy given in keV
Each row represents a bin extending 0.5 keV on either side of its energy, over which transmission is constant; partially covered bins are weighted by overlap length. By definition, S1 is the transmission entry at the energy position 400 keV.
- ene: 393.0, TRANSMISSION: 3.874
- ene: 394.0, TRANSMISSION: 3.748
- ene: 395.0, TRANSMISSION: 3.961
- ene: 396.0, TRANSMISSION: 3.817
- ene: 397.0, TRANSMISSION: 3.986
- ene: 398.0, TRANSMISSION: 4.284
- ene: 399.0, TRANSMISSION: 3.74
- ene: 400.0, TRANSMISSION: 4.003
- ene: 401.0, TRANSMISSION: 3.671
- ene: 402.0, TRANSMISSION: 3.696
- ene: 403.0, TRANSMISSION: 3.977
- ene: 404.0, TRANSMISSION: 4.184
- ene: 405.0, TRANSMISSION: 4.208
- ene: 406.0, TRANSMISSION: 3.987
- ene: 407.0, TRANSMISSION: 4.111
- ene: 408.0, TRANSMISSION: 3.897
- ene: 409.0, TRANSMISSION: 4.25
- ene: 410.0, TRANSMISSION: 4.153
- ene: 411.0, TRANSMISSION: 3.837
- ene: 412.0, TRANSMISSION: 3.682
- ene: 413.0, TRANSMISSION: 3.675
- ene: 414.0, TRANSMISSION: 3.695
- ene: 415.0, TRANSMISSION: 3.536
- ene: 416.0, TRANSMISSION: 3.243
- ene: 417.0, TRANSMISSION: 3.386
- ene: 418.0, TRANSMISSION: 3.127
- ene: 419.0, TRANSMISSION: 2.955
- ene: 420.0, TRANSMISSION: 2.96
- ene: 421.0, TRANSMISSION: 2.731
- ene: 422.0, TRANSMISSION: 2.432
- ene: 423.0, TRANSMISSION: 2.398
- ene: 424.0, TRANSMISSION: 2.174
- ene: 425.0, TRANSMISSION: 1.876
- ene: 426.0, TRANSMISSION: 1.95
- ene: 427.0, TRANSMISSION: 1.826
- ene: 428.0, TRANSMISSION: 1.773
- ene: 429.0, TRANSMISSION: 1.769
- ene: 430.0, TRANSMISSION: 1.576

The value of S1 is 4.003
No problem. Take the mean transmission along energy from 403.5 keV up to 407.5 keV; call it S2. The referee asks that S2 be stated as 4.12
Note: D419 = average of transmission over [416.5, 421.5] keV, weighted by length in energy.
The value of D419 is 3.03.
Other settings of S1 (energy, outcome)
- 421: 2.731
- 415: 3.536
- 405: 4.208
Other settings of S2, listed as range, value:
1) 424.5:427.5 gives 1.88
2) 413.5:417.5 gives 3.46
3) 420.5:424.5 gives 2.43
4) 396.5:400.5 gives 4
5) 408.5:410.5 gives 4.2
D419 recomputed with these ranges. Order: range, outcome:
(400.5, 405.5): 3.95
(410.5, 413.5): 3.73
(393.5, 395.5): 3.85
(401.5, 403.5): 3.84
